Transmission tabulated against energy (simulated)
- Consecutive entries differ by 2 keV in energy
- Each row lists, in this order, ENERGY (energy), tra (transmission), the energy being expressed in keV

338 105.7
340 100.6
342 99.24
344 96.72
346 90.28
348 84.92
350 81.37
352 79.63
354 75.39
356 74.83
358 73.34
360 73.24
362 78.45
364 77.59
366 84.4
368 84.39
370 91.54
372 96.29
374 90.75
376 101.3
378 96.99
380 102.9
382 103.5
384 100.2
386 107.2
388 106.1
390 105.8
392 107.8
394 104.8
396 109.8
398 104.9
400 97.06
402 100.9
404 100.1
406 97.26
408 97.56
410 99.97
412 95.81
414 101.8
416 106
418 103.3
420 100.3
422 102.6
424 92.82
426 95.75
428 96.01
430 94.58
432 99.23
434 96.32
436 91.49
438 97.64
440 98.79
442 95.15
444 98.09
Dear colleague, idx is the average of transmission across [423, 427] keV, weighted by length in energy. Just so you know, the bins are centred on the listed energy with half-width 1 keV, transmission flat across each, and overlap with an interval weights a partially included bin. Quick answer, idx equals 94.3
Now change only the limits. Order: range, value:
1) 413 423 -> 103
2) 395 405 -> 103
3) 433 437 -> 93.9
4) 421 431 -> 96.4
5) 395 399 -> 107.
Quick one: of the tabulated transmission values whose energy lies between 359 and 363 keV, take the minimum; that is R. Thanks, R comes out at 73.24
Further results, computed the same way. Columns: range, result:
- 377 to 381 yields 96.99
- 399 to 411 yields 97.06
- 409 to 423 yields 95.81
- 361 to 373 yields 77.59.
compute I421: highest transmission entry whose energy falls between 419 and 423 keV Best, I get 102.6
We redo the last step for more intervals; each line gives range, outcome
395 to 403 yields 109.8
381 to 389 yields 107.2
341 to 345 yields 99.24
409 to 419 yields 106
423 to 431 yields 96.01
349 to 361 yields 81.37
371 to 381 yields 102.9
